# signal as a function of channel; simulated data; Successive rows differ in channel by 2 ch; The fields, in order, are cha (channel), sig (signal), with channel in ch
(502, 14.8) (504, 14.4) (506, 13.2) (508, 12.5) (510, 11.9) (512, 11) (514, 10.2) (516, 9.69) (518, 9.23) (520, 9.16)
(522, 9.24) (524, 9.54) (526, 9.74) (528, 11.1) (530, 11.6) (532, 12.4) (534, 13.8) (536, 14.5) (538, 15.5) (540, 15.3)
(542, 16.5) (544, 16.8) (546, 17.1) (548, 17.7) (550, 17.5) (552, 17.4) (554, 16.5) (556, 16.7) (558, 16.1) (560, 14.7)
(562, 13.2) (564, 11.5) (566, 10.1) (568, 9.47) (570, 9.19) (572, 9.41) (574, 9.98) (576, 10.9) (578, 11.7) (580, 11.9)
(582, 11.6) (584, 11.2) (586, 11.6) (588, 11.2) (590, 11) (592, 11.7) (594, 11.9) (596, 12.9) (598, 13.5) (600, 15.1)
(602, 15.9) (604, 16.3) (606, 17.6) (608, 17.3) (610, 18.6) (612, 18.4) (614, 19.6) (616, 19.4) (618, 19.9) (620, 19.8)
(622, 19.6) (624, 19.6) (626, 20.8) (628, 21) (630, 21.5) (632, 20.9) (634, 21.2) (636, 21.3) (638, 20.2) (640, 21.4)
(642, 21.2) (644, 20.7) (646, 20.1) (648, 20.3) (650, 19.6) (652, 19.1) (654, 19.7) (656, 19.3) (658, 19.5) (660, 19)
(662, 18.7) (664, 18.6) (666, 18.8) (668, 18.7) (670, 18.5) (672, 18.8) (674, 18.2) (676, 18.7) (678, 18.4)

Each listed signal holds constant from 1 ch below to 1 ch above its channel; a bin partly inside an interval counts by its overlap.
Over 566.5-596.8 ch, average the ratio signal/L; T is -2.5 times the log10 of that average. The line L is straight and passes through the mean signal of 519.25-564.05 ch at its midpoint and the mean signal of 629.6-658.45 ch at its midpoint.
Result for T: 0.45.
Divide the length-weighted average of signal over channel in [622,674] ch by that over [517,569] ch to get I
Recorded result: 1.47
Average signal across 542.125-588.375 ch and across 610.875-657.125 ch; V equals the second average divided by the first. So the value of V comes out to 1.5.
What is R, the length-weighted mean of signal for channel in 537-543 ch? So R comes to 15.8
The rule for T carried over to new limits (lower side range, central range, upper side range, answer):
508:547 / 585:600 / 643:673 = 0.28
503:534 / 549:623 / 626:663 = 0.12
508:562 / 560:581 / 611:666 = 0.39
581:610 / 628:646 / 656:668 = -0.23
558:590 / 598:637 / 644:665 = -0.20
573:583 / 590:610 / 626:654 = 0.00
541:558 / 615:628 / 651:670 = -0.09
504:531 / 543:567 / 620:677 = -0.16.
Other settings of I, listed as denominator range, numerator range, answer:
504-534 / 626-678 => 1.80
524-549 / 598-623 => 1.27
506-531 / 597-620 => 1.67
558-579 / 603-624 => 1.66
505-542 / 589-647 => 1.55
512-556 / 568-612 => 0.97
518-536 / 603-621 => 1.70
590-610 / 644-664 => 1.33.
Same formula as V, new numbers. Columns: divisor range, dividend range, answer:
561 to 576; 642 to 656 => 1.91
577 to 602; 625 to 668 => 1.64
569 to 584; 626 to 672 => 1.86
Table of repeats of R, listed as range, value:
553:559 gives 16.4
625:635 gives 21.1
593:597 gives 12.4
